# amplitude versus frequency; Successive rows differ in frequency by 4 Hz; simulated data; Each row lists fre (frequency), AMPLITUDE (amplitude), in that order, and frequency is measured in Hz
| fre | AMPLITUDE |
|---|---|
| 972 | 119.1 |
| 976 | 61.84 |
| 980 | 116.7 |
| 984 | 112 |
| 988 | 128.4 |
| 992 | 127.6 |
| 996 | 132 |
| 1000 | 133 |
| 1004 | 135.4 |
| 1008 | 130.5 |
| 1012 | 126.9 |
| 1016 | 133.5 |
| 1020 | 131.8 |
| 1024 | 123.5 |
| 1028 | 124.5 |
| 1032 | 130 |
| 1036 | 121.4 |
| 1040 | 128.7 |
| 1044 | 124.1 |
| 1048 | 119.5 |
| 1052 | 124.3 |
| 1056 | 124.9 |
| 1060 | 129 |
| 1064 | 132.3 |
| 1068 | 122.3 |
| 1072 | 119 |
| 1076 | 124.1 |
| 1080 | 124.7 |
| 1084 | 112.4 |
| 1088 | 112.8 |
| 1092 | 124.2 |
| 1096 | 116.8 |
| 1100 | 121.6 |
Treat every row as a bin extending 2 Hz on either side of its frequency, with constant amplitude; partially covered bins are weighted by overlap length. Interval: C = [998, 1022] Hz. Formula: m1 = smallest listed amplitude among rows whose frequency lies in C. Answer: 126.9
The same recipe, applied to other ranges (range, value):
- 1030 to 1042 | 121.4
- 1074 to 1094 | 112.4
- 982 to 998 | 112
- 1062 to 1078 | 119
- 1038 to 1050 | 119.5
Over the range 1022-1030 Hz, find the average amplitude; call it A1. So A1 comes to 124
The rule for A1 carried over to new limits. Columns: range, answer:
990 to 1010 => 132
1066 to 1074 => 121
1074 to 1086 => 120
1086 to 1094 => 118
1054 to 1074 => 126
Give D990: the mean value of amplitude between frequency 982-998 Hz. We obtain 125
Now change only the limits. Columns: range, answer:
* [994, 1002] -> 132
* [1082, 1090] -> 113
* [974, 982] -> 89.3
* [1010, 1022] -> 131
